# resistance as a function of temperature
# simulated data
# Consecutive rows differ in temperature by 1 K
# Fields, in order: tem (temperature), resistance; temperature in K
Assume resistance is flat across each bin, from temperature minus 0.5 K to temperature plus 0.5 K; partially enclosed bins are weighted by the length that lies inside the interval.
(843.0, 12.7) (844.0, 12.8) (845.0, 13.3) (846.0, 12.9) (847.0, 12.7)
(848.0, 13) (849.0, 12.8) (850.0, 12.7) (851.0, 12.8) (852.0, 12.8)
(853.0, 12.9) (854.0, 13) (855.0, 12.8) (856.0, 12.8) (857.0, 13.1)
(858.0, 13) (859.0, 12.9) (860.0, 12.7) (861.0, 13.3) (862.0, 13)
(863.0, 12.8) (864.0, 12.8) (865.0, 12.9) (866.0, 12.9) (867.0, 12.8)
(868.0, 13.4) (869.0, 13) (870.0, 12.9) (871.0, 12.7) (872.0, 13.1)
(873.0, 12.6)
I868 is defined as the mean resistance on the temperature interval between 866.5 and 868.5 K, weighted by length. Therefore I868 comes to 13.1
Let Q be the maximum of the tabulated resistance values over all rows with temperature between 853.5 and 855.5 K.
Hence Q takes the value 13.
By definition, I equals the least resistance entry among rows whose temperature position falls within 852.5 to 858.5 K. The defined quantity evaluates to 12.8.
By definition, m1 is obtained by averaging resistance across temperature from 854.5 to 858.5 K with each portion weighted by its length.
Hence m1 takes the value 12.9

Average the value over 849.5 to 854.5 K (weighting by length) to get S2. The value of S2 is 12.8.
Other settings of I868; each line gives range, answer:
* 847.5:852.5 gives 12.8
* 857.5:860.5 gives 12.9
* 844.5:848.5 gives 13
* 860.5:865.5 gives 13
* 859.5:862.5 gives 13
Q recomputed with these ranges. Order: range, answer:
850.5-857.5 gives 13.1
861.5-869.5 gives 13.4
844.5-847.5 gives 13.3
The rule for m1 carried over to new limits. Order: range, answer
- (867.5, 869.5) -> 13.2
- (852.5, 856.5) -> 12.9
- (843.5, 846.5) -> 13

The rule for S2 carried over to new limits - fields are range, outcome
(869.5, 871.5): 12.8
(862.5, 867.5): 12.8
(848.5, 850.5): 12.8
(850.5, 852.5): 12.8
